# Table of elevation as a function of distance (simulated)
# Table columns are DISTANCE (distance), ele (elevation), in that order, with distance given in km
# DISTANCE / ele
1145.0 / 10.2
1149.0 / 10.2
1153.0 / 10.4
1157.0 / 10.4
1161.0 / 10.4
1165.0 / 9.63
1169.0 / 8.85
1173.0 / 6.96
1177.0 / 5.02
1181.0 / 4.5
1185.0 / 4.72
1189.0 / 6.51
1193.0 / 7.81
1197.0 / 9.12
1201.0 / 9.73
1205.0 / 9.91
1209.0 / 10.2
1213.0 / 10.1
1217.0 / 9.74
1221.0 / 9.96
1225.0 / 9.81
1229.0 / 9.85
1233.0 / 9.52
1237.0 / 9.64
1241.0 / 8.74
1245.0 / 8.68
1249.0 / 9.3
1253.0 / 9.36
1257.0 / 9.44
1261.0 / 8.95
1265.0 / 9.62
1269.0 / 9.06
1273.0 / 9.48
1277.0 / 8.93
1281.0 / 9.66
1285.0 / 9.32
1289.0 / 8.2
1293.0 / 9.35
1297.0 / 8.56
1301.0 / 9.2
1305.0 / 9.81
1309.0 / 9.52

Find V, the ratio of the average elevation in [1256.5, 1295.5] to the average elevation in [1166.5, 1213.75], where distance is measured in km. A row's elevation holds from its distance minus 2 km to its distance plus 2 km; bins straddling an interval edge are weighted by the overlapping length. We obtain 1.19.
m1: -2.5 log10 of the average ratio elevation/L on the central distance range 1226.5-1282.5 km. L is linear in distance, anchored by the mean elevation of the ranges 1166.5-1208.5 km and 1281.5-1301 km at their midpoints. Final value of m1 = -0.11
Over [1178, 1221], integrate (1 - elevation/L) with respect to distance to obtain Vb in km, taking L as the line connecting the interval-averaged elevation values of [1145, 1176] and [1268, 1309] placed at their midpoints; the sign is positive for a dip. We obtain 5.1 km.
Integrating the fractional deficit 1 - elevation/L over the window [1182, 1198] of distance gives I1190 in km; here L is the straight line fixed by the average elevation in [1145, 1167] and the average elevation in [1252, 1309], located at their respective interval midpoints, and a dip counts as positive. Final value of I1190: 5.1 km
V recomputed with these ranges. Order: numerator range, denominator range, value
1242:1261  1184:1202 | 1.20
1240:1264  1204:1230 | 0.92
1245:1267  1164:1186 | 1.41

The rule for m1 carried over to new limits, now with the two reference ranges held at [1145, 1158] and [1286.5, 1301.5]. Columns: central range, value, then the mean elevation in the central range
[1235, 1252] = 0.027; 9.11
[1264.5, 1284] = -0.037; 9.33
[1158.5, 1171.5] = 0.068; 9.55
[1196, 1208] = 0.011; 9.68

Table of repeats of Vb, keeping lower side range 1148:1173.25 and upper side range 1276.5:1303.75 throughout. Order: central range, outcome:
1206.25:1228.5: -1.3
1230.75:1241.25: -0.1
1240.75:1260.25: 0.3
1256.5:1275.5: -0.2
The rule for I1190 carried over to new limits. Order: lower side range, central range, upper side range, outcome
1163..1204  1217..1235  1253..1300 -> -3.5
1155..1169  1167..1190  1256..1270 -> 8.8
